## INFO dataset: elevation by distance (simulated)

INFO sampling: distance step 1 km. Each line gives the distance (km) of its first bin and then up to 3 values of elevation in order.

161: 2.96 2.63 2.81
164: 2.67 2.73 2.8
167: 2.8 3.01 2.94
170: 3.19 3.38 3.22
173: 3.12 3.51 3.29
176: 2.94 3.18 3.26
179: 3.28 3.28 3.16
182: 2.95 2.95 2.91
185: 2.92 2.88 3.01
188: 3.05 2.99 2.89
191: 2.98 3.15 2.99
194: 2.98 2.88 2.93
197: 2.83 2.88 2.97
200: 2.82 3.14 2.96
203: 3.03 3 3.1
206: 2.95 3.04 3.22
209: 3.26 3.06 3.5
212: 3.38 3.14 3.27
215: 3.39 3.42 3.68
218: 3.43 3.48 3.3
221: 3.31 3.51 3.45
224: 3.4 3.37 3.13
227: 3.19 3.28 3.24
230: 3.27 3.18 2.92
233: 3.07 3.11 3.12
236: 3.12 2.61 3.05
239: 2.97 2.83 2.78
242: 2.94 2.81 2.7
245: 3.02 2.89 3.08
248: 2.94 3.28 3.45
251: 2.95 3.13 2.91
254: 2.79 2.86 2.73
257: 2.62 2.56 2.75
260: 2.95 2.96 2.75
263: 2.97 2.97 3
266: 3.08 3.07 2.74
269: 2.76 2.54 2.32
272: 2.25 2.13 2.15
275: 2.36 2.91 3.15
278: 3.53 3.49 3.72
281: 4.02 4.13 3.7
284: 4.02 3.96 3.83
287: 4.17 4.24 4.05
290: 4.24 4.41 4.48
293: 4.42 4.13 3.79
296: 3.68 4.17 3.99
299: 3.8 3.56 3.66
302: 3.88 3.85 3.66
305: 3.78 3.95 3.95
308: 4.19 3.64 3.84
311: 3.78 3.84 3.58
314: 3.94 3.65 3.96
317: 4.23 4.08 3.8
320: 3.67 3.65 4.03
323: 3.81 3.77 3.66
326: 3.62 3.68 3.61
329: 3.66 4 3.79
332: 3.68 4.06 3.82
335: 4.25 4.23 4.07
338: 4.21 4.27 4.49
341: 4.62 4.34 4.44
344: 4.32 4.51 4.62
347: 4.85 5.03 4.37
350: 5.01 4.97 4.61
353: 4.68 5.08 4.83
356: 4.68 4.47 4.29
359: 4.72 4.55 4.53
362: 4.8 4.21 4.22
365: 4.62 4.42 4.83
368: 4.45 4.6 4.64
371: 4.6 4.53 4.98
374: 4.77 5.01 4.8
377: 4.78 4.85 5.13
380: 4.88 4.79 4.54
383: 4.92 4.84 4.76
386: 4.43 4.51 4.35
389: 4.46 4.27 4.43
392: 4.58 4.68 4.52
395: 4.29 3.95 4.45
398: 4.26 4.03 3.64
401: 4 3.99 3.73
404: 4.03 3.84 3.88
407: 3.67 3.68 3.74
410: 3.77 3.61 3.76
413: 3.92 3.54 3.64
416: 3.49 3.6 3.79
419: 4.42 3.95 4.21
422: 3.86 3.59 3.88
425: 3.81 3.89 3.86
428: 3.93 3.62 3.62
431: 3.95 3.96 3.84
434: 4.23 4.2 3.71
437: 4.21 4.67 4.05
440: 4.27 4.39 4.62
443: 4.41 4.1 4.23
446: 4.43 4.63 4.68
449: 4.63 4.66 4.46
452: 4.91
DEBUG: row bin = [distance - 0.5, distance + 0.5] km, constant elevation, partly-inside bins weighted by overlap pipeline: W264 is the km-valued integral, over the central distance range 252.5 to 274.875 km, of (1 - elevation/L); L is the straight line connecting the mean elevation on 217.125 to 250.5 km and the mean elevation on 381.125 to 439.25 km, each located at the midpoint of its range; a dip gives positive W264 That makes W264 3.9 km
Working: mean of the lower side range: 3.13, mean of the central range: 2.71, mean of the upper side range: 4.06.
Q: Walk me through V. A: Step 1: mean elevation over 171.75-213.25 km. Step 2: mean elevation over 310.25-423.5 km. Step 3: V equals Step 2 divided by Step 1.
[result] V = 1.38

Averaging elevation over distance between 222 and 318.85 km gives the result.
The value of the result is 3.35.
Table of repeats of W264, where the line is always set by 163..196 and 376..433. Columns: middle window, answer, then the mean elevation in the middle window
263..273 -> 2.12 km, 2.73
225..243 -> 1.35 km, 3.05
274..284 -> 0.31 km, 3.41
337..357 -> -3.98 km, 4.61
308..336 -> -0.83 km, 3.83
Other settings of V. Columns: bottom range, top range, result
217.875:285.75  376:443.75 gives 1.35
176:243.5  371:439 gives 1.34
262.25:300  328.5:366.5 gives 1.28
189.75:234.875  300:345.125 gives 1.24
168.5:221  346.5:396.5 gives 1.49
